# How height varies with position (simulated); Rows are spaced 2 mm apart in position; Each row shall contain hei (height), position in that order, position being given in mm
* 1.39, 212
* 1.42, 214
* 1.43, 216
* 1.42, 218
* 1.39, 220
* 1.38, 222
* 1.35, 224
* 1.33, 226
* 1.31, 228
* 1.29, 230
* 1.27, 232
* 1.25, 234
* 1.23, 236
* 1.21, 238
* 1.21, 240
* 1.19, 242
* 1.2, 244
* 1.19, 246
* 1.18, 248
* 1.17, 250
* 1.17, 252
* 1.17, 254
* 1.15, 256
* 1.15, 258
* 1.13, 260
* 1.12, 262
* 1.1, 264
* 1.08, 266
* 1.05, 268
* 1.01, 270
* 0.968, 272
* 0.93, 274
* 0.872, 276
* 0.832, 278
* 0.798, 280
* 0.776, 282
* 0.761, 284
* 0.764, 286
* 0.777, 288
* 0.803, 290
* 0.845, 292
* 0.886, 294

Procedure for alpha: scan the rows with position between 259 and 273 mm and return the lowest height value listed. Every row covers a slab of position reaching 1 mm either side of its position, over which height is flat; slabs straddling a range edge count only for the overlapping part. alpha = 0.968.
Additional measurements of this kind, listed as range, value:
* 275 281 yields 0.798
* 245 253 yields 1.17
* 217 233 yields 1.27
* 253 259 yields 1.15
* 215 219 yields 1.42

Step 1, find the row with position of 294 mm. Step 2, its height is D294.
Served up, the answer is 0.886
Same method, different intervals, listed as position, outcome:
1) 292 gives 0.845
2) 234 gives 1.25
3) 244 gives 1.2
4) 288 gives 0.777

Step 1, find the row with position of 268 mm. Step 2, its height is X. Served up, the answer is 1.05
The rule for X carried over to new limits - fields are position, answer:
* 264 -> 1.1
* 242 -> 1.19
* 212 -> 1.39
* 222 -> 1.38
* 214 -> 1.42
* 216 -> 1.43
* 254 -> 1.17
